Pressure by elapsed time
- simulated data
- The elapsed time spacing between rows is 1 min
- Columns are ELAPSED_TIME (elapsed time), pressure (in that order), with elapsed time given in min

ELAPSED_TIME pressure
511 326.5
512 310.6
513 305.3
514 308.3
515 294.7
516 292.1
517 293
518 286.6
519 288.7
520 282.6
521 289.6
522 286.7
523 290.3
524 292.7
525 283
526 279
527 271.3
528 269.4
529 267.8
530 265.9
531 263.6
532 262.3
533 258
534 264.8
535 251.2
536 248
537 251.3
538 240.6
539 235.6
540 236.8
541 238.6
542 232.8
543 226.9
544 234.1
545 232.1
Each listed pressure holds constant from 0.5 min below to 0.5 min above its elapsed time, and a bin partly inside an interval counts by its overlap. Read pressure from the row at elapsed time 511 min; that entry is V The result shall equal 326.5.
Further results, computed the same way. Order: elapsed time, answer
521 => 289.6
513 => 305.3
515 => 294.7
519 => 288.7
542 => 232.8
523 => 290.3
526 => 279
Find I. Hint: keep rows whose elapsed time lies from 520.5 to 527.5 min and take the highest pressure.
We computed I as 292.7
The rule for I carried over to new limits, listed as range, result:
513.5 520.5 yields 308.3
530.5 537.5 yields 264.8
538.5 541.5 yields 238.6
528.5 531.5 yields 267.8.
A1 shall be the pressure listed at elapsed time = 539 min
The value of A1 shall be 235.6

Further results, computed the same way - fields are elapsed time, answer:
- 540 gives 236.8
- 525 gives 283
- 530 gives 265.9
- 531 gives 263.6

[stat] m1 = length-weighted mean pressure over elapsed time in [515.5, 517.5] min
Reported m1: 293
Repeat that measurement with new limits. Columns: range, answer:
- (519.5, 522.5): 286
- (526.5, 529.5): 270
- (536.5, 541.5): 241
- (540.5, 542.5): 236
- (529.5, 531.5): 265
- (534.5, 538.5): 248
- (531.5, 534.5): 262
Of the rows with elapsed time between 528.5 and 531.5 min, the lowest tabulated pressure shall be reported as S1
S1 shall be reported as 263.6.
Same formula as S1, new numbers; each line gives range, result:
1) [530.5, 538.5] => 240.6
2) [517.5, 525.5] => 282.6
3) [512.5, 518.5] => 286.6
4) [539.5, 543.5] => 226.9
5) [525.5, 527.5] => 271.3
